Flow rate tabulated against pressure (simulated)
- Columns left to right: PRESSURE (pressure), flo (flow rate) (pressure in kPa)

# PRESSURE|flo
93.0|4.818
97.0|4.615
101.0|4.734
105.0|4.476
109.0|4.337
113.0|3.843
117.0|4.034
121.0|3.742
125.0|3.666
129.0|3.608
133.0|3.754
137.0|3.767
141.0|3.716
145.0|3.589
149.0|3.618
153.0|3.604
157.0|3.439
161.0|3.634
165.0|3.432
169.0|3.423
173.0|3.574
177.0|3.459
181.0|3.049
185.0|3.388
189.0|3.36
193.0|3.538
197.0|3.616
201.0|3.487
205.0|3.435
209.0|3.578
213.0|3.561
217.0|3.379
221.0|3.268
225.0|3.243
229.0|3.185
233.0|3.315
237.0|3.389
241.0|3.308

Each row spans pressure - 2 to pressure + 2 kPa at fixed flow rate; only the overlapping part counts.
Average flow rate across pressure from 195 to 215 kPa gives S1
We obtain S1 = 3.54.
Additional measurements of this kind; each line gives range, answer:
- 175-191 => 3.31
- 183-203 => 3.48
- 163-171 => 3.43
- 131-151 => 3.69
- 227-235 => 3.25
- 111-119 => 3.94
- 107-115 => 4.09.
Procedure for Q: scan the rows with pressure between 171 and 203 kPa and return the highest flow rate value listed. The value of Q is 3.616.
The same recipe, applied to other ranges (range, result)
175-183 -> 3.459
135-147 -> 3.767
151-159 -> 3.604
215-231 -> 3.379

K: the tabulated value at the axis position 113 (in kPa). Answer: 3.843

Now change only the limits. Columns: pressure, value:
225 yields 3.243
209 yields 3.578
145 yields 3.589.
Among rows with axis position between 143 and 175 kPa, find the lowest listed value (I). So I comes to 3.423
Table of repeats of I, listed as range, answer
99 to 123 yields 3.742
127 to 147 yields 3.589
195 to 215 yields 3.435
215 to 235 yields 3.185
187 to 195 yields 3.36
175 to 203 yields 3.049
